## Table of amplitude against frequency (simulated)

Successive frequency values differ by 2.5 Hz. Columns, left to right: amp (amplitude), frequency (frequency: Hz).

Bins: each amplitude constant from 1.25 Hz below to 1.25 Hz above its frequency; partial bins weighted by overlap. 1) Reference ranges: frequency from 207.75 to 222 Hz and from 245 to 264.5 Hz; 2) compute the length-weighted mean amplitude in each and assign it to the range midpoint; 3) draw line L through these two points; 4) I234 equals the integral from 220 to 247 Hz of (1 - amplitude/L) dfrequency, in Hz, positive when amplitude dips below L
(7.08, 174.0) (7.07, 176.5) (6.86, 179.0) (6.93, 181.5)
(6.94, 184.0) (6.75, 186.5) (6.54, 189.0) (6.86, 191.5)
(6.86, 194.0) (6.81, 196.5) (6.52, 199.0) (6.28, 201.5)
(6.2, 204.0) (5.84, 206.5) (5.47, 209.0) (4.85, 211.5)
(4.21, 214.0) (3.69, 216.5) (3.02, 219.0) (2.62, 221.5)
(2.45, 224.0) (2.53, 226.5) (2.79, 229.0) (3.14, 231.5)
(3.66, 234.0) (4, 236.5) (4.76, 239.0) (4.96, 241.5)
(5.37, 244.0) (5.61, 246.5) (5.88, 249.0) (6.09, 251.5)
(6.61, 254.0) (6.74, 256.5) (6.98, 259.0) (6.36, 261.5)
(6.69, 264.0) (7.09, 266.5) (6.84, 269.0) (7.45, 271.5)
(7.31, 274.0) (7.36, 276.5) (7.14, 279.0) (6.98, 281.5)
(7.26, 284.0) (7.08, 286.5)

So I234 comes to 7.6 Hz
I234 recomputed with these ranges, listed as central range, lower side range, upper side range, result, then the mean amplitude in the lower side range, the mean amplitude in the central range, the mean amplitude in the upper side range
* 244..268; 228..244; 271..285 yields -3.7 Hz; 4.02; 6.4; 7.24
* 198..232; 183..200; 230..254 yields 9.8 Hz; 6.76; 4.27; 4.9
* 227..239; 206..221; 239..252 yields 3.7 Hz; 4.35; 3.49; 5.47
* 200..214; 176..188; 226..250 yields 0.4 Hz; 6.89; 5.61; 4.31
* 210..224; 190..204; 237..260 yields 6.0 Hz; 6.62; 3.6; 5.82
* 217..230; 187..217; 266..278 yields 7.4 Hz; 5.92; 2.74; 7.22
